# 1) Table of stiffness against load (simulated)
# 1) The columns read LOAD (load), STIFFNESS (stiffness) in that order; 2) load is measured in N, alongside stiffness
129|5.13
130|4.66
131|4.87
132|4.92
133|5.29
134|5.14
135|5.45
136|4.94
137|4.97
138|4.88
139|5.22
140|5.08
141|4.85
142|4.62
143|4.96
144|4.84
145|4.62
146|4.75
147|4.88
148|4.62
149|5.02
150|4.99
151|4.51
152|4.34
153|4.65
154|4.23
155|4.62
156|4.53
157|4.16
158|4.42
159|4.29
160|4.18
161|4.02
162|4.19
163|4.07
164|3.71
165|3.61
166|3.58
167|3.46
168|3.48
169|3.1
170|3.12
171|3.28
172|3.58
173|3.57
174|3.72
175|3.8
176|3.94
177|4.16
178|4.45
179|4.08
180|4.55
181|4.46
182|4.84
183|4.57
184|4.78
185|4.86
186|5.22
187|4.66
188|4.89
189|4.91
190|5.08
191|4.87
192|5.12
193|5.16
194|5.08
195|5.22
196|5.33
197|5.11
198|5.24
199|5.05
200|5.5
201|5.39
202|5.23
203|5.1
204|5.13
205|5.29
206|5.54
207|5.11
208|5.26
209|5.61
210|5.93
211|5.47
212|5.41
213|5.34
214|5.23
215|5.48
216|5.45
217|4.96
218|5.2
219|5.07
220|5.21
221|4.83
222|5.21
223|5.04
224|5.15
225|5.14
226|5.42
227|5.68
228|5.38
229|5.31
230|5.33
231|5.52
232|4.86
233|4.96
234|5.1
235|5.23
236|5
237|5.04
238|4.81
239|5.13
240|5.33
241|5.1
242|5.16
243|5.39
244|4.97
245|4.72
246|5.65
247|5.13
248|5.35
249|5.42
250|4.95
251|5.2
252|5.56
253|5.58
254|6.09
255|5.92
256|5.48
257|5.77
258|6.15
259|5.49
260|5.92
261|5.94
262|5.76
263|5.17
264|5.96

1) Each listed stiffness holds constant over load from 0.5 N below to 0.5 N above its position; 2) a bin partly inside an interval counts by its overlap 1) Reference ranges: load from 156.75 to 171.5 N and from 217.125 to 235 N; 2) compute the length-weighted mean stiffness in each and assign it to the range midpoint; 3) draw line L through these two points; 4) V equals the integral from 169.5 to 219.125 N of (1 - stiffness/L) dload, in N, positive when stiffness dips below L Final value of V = -4.3 N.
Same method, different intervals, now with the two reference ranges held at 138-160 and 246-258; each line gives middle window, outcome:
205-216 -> -0.5 N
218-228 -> 0.2 N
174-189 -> 1.3 N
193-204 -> -0.3 N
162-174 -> 3.2 N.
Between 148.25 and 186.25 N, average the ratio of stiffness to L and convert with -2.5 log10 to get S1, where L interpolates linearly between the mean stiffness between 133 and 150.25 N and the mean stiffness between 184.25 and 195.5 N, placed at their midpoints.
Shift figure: 0.19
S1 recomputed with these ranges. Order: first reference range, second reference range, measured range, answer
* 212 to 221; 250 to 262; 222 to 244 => 0.05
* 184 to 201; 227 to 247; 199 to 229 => -0.04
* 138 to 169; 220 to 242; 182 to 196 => -0.05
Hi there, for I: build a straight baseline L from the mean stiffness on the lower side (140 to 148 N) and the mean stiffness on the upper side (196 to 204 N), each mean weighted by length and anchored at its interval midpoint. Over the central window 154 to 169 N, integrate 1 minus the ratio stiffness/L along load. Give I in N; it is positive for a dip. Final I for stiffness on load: 2.8 N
